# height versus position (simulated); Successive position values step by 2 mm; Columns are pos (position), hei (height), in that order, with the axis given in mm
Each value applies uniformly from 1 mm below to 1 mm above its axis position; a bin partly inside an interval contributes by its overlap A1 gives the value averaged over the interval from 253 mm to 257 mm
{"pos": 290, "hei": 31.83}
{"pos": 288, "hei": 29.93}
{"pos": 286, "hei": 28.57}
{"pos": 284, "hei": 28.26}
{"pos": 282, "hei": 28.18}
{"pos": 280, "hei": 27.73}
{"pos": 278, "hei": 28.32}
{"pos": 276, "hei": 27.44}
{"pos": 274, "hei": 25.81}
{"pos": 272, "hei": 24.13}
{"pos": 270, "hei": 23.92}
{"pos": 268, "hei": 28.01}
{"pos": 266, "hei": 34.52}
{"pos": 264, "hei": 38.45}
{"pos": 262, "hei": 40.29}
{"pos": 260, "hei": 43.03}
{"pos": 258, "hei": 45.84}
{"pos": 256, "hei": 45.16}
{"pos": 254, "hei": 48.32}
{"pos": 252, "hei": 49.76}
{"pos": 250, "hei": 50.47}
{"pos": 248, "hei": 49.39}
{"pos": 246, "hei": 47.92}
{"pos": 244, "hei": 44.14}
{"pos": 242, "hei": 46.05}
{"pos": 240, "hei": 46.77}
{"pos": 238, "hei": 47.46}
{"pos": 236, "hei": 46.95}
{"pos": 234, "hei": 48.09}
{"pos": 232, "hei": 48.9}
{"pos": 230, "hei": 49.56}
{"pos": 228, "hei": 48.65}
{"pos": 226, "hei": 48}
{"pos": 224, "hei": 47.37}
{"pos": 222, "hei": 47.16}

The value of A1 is 46.7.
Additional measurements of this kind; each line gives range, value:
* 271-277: 25.8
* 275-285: 28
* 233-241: 47.3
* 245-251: 49.3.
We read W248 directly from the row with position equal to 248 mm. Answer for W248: 49.39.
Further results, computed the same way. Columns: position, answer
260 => 43.03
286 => 28.57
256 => 45.16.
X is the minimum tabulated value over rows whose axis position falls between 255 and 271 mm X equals 23.92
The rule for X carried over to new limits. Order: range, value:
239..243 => 46.05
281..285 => 28.18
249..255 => 48.32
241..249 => 44.14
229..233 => 48.9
